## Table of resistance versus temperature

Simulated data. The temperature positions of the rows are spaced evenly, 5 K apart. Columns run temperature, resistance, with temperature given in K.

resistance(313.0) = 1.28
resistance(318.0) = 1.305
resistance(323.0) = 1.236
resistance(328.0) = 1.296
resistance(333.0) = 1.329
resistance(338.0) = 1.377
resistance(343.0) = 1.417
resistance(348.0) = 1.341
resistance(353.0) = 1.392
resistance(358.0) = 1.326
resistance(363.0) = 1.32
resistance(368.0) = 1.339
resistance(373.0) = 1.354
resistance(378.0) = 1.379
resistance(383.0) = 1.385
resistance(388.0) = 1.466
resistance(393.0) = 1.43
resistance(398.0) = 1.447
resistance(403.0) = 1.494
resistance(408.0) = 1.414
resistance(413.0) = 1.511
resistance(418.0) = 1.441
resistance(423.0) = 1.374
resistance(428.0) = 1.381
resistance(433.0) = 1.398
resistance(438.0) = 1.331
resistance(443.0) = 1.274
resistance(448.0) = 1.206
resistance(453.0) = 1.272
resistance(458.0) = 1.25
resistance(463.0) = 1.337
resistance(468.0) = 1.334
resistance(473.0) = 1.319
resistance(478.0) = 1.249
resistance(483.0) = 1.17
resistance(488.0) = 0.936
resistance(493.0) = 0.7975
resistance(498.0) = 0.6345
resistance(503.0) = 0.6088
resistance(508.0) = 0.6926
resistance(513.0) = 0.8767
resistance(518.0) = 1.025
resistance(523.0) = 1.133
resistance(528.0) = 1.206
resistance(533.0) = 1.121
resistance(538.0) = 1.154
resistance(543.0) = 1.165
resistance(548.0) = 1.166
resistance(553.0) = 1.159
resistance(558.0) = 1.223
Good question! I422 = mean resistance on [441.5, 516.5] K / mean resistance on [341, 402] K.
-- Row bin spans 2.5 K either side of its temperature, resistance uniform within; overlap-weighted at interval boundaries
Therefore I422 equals 0.77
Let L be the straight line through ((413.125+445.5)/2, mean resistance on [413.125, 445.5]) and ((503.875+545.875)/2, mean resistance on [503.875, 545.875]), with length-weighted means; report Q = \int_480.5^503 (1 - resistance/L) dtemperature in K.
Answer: 5.9 K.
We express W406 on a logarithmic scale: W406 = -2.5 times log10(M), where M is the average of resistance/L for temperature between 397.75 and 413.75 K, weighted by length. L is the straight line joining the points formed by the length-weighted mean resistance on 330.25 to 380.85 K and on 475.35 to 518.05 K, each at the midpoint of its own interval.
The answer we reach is -0.23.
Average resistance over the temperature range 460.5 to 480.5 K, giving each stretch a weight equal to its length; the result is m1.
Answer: 1.31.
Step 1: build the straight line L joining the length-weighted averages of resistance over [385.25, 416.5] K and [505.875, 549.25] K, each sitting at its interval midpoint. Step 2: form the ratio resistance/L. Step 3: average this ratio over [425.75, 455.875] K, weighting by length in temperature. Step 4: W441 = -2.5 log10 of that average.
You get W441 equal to 0.020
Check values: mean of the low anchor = 1.46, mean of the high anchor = 1.06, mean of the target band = 1.31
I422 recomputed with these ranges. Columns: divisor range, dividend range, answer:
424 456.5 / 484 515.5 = 0.59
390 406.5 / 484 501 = 0.56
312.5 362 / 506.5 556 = 0.81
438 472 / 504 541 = 0.79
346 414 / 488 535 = 0.64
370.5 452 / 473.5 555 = 0.73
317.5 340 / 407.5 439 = 1.08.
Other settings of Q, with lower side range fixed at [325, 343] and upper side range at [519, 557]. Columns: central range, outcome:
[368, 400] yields -2.7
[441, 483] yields -1.7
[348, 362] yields -0.3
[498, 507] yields 4.2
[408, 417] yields -1.4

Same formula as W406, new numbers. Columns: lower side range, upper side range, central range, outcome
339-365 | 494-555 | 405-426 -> -0.17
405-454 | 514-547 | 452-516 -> 0.20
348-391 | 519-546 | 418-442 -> -0.07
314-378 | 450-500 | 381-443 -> -0.15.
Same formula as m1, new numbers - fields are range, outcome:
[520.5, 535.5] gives 1.15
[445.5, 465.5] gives 1.27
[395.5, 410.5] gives 1.45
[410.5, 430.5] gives 1.43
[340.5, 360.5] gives 1.37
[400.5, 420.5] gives 1.46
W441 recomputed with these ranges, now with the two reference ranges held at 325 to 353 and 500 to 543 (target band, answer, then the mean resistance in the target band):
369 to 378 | -0.06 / 1.36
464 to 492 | -0.11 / 1.19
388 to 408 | -0.18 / 1.45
